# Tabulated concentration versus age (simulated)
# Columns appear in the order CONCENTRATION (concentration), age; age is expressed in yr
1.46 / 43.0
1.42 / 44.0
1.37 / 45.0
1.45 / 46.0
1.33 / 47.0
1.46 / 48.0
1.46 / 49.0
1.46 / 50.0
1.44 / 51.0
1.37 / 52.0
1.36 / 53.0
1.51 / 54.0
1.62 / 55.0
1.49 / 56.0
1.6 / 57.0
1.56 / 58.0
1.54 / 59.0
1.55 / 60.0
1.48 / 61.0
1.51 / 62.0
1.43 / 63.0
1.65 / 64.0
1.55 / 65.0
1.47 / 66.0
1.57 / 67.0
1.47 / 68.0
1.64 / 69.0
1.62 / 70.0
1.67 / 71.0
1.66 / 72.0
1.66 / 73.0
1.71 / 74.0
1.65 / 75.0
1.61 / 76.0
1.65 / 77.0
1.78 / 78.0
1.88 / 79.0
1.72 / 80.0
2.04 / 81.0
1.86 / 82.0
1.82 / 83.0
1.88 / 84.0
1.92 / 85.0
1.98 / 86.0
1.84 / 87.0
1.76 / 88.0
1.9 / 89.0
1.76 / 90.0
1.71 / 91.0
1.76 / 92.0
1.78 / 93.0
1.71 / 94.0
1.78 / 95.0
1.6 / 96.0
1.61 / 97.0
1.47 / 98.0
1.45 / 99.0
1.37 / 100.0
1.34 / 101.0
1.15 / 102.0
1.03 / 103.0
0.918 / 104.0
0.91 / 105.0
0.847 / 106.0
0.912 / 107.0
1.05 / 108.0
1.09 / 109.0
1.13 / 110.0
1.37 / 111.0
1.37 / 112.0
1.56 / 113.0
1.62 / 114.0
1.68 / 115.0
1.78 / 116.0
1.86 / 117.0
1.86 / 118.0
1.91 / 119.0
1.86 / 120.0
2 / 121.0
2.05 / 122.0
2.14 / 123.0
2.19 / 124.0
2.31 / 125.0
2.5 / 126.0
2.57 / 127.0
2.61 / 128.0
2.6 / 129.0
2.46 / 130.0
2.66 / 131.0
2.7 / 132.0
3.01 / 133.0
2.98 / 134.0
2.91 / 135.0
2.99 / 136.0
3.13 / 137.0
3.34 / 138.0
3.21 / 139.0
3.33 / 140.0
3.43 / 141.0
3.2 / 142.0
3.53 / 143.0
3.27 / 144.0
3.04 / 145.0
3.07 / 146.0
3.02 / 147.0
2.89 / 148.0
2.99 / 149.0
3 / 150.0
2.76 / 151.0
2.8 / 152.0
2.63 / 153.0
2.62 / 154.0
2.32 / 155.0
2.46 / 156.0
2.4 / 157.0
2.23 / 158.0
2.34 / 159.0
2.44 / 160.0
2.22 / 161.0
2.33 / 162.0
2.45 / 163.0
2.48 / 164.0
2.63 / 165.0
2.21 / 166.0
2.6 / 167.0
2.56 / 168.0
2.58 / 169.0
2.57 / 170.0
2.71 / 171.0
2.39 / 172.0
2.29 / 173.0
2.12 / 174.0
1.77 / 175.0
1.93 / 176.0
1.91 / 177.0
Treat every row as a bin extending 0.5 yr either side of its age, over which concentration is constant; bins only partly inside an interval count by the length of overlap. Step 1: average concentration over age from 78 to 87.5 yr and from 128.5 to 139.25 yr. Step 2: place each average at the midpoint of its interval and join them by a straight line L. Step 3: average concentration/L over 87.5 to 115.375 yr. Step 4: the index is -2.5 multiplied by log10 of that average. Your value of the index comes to 0.49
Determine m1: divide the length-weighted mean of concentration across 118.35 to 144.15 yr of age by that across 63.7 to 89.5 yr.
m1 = 1.6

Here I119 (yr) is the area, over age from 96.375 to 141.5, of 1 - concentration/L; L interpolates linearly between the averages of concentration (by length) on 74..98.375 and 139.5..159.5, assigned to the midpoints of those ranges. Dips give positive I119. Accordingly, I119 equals 7.4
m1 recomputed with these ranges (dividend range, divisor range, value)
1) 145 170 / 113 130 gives 1.24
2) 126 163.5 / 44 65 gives 1.89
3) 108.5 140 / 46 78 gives 1.46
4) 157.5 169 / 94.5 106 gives 1.85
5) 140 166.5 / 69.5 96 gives 1.54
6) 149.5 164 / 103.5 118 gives 1.90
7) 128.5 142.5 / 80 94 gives 1.63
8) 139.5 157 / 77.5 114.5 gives 1.92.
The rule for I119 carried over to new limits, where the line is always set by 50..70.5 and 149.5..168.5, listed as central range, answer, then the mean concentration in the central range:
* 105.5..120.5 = 4.3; 1.46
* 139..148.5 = -3.5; 3.2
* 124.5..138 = -3.2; 2.75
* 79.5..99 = 0.3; 1.78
